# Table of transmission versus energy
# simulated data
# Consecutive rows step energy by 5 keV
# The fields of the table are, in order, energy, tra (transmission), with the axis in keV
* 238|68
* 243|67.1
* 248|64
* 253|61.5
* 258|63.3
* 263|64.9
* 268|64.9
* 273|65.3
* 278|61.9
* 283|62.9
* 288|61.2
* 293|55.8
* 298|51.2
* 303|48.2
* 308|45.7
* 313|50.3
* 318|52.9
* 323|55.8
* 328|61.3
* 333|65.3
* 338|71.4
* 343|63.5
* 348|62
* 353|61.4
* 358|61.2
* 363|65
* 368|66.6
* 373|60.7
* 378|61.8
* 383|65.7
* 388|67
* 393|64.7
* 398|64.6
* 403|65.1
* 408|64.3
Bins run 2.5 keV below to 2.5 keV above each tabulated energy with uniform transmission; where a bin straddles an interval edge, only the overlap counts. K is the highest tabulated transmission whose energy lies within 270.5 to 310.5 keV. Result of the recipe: 65.3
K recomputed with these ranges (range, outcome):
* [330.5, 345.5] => 71.4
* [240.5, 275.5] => 67.1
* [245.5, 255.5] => 64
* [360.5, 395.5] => 67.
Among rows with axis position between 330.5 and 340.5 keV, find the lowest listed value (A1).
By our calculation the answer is 65.3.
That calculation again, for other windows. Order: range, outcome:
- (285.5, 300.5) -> 51.2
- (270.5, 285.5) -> 61.9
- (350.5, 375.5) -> 60.7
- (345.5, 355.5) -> 61.4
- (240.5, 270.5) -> 61.5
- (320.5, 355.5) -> 55.8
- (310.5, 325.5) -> 50.3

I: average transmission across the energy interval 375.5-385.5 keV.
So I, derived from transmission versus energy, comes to 63.8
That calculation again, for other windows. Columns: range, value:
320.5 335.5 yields 60.8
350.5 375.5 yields 63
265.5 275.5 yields 65.1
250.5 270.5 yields 63.6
